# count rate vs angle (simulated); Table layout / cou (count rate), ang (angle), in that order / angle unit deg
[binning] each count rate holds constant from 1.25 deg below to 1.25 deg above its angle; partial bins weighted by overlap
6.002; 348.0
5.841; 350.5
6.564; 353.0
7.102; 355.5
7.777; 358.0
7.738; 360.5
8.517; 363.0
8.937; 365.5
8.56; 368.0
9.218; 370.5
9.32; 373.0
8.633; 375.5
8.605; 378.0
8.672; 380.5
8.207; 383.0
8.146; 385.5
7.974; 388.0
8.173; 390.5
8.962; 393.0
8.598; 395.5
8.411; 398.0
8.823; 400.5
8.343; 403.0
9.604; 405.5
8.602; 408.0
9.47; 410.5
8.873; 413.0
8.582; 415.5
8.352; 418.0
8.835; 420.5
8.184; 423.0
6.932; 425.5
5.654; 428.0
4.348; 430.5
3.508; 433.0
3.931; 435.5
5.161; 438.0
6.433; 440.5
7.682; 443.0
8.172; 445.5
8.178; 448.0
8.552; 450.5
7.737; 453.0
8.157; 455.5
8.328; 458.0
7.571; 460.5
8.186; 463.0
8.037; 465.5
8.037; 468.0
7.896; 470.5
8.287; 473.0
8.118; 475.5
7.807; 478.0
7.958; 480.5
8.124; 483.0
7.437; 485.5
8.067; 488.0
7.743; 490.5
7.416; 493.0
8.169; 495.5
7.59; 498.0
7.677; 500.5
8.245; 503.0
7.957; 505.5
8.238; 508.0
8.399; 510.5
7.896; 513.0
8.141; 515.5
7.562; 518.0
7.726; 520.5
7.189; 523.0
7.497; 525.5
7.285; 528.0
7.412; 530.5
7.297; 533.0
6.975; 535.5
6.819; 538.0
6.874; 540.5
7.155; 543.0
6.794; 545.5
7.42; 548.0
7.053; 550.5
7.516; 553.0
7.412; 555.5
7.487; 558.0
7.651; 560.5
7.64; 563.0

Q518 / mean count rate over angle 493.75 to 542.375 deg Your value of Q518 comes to 7.62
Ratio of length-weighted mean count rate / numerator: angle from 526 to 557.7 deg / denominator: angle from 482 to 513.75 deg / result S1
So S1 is 0.9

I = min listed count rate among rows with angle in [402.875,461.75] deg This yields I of 3.508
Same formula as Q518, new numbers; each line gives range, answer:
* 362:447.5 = 7.9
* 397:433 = 7.91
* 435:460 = 7.34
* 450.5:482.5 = 8.03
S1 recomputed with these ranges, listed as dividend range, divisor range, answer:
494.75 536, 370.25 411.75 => 0.89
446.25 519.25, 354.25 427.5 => 0.94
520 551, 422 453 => 1.12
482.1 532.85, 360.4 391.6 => 0.91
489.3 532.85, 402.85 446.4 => 1.07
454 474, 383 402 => 0.96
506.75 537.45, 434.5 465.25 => 1.03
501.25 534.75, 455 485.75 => 0.97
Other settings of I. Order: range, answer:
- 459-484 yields 7.571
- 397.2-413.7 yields 8.343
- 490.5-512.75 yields 7.416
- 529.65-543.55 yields 6.819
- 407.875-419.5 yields 8.352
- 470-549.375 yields 6.794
